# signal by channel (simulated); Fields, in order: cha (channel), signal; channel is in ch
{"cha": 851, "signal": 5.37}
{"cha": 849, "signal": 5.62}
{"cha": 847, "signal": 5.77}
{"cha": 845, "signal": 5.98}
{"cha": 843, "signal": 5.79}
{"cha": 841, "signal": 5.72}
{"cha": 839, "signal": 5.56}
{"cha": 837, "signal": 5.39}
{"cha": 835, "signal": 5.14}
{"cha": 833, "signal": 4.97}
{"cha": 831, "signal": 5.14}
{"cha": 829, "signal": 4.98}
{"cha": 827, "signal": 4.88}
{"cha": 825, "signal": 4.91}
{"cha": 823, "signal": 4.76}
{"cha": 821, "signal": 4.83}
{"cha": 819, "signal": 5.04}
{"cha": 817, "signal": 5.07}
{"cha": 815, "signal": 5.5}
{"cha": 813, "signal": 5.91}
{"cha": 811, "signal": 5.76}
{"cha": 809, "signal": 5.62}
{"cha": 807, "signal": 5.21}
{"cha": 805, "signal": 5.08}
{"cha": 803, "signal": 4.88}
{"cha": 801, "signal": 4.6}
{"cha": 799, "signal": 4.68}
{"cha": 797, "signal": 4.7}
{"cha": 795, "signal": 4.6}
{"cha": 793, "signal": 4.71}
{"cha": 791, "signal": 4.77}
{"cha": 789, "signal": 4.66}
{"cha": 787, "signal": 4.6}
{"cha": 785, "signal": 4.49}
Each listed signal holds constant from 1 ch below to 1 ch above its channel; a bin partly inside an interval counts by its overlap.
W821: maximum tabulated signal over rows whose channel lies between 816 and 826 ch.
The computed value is 5.07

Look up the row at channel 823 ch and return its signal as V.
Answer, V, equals 4.76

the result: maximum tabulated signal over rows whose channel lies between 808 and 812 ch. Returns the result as 5.76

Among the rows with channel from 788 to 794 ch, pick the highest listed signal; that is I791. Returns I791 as 4.77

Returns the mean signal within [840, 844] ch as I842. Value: 5.75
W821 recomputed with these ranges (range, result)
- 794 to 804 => 4.88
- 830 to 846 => 5.98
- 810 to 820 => 5.91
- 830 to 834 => 5.14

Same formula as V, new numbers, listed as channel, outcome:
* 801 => 4.6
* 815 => 5.5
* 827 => 4.88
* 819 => 5.04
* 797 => 4.7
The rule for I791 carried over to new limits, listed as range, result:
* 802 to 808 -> 5.21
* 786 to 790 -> 4.66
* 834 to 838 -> 5.39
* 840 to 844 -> 5.79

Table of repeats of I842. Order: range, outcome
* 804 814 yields 5.52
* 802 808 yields 5.06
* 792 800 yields 4.67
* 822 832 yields 4.93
